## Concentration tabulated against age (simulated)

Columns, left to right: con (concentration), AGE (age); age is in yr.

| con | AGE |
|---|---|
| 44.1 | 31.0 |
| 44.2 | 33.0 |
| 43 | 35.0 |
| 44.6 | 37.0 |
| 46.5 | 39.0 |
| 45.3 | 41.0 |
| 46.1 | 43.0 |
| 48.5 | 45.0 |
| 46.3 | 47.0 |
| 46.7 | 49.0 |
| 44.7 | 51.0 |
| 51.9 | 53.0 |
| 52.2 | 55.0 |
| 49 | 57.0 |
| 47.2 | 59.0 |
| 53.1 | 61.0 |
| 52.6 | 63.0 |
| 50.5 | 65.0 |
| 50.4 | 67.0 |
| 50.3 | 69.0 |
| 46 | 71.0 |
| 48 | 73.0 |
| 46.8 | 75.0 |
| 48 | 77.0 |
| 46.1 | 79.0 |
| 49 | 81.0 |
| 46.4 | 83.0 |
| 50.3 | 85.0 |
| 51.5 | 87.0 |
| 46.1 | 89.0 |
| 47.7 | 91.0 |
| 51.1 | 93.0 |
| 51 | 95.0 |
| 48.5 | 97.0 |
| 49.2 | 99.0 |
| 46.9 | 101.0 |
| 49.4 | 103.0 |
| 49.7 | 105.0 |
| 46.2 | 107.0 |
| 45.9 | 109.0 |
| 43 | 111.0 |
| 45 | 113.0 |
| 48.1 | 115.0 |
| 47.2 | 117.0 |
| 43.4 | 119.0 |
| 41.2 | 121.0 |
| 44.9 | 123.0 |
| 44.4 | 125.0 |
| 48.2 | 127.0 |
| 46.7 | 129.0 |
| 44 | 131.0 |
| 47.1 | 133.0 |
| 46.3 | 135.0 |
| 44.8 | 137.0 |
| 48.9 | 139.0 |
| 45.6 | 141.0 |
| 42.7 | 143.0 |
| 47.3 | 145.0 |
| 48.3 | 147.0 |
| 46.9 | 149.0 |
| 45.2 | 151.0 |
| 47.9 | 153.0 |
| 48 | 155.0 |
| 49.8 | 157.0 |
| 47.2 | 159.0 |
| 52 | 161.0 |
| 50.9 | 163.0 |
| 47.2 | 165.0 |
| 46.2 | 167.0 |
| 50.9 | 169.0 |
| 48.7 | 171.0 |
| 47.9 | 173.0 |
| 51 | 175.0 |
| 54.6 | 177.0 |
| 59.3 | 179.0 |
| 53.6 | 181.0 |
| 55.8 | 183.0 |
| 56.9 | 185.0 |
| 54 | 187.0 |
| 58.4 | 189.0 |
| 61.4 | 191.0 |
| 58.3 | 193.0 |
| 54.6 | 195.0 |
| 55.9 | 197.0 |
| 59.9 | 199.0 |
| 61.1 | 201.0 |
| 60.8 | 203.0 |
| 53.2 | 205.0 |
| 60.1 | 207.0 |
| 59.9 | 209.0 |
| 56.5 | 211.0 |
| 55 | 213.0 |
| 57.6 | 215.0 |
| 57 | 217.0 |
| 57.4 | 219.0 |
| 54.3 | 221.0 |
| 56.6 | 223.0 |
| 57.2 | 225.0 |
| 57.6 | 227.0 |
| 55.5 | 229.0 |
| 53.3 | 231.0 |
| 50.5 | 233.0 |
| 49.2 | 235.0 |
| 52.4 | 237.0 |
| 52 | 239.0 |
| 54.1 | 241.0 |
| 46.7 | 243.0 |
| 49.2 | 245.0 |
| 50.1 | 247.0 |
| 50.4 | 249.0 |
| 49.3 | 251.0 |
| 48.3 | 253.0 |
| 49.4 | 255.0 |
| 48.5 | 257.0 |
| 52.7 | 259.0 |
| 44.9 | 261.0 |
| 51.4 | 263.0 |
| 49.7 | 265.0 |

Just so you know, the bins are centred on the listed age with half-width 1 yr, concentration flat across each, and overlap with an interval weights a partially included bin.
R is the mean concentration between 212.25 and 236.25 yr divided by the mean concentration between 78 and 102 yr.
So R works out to 1.13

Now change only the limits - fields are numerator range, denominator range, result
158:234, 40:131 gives 1.15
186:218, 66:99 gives 1.19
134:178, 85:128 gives 1.02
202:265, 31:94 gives 1.11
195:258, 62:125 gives 1.14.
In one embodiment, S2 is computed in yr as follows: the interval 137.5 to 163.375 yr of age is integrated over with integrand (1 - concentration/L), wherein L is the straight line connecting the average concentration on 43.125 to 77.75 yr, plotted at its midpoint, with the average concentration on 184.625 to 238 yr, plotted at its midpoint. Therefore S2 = 2.8 yr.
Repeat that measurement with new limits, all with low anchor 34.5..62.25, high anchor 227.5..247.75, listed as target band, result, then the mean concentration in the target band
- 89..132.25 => 1.90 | 46.7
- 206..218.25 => -1.62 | 57.7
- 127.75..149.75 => 1.43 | 46.3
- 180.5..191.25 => -1.29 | 56.5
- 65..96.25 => -0.23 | 48.6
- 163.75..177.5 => 0.21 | 49.3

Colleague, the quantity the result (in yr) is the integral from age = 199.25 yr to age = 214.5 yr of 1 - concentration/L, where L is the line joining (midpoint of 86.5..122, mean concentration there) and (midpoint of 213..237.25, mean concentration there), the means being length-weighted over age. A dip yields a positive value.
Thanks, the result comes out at -1.2 yr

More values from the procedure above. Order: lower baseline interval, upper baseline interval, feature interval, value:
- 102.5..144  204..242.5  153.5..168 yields 0.16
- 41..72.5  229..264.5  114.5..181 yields 2.45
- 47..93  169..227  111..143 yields 4.05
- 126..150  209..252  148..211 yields -4.85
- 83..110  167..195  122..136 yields 1.35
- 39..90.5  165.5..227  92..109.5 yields 0.60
